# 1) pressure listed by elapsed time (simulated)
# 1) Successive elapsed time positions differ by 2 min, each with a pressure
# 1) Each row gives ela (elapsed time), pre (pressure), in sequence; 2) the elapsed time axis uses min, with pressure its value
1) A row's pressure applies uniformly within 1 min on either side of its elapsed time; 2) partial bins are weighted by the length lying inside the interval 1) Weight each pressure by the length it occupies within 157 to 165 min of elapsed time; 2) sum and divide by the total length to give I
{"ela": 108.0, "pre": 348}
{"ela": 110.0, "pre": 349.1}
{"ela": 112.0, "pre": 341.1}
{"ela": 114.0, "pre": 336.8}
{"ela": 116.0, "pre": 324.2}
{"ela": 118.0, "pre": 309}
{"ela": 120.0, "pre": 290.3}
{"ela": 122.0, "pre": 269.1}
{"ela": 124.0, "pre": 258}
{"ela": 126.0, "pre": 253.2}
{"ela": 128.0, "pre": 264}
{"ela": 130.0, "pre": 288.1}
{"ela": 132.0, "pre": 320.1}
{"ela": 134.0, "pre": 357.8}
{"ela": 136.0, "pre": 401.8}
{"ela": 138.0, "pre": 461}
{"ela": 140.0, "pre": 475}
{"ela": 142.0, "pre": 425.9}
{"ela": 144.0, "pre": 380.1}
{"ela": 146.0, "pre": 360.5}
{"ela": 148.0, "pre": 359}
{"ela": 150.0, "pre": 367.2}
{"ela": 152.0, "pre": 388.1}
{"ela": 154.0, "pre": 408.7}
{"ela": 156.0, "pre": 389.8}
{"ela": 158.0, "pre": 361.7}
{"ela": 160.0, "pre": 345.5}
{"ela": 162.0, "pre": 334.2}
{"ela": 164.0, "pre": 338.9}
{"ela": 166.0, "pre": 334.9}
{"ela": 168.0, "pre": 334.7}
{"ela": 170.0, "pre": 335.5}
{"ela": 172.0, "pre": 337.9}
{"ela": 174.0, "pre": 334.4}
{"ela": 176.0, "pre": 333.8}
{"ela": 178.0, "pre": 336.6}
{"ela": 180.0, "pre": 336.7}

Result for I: 345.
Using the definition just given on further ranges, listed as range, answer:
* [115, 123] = 298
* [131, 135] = 339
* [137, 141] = 468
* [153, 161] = 376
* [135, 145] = 429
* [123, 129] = 258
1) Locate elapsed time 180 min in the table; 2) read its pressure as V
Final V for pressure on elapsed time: 336.7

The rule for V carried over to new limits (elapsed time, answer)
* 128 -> 264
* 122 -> 269.1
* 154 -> 408.7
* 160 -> 345.5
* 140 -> 475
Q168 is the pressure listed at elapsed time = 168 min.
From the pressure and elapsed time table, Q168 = 334.7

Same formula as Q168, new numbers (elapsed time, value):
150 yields 367.2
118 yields 309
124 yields 258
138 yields 461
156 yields 389.8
